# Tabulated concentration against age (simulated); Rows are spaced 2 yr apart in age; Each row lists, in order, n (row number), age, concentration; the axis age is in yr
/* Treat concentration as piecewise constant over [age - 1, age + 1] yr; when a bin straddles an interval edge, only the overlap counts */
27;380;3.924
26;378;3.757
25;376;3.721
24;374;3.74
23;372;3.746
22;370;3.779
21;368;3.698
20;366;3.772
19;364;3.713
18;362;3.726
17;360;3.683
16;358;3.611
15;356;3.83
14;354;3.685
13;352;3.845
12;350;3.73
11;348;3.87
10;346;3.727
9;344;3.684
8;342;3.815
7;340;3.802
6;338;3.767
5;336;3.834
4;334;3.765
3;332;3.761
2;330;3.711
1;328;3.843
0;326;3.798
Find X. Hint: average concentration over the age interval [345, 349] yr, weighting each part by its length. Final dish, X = 3.8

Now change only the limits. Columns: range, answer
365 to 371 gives 3.75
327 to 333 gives 3.77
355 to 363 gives 3.71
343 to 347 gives 3.71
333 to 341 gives 3.79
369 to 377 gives 3.75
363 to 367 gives 3.74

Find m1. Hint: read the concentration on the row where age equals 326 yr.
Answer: 3.798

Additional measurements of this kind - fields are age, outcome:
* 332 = 3.761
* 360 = 3.683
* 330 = 3.711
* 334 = 3.765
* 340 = 3.802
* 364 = 3.713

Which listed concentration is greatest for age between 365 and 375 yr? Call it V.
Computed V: 3.779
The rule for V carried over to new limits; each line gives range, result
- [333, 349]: 3.87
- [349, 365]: 3.845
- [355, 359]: 3.83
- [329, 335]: 3.765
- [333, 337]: 3.834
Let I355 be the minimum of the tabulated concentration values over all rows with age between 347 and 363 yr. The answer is 3.611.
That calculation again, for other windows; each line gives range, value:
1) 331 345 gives 3.684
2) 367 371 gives 3.698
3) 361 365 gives 3.713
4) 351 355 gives 3.685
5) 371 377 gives 3.721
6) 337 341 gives 3.767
